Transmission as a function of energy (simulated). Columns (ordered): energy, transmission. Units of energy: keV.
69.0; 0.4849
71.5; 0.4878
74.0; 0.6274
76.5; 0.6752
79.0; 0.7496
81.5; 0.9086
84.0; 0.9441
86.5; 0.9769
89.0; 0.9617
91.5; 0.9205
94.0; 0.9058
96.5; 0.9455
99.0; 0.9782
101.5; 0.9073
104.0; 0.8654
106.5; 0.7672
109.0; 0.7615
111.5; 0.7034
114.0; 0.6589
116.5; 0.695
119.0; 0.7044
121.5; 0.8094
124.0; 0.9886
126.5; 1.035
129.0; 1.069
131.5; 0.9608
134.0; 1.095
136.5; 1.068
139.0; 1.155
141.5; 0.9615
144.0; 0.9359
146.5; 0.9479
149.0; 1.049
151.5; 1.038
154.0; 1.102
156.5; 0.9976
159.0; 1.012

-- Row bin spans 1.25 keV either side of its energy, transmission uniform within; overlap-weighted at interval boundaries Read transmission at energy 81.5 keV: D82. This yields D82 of 0.9086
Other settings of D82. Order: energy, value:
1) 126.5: 1.035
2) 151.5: 1.038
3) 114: 0.6589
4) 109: 0.7615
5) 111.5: 0.7034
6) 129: 1.069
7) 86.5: 0.9769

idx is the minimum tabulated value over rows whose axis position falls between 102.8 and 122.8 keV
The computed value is 0.6589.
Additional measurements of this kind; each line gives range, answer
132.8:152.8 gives 0.9359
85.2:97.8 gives 0.9058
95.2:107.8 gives 0.7672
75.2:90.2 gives 0.6752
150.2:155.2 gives 1.038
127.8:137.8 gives 0.9608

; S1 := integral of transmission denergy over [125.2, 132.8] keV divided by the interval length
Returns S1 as 1.02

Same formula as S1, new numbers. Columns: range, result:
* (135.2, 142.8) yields 1.06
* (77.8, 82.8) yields 0.831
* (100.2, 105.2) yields 0.887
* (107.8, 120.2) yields 0.704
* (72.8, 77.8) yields 0.653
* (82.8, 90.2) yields 0.961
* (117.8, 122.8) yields 0.76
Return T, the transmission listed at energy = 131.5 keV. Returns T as 0.9608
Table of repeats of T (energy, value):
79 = 0.7496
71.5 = 0.4878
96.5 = 0.9455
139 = 1.155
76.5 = 0.6752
